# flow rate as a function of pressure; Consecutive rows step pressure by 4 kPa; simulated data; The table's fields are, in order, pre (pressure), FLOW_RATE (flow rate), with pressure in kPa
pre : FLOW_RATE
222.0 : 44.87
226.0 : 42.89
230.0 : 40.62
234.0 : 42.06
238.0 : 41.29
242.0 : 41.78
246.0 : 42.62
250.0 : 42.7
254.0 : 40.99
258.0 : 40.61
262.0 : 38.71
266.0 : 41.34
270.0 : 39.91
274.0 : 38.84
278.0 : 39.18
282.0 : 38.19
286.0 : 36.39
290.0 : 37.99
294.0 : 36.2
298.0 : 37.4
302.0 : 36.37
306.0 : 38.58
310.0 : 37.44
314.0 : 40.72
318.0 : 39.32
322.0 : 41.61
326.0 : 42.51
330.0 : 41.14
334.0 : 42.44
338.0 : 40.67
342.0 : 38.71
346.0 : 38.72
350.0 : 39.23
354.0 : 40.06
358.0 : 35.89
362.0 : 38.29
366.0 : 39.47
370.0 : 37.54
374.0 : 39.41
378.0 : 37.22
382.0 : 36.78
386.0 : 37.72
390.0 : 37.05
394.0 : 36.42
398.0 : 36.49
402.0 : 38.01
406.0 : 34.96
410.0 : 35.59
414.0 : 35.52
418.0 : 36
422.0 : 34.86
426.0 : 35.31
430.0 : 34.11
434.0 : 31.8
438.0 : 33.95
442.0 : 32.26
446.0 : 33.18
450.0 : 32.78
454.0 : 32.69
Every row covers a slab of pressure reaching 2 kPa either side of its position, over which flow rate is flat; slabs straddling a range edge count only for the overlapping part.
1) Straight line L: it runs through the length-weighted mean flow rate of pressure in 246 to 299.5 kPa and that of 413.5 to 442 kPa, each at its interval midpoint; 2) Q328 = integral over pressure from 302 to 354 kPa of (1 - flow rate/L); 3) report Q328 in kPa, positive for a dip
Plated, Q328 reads -3.4 kPa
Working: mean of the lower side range 39.3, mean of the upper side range 34.3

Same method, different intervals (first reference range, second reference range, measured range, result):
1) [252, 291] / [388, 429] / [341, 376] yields -1.3 kPa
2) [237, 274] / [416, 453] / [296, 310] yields 0.6 kPa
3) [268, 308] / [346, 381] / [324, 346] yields -1.5 kPa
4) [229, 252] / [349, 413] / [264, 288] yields 1.1 kPa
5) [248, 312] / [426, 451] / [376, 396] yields -1.1 kPa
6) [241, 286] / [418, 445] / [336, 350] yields -0.8 kPa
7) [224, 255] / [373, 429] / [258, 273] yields 0.4 kPa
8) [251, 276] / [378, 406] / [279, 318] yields 1.5 kPa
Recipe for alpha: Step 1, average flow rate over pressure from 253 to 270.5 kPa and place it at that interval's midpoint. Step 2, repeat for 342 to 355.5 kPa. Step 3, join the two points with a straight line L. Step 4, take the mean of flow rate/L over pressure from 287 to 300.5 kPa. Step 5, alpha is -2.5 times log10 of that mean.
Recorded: 0.08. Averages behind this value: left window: 40.3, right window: 39.2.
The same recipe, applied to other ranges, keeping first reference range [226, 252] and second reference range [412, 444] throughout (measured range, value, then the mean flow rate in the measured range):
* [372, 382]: -0.05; 38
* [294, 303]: 0.08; 36.8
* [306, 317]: 0.00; 39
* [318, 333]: -0.08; 41.5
